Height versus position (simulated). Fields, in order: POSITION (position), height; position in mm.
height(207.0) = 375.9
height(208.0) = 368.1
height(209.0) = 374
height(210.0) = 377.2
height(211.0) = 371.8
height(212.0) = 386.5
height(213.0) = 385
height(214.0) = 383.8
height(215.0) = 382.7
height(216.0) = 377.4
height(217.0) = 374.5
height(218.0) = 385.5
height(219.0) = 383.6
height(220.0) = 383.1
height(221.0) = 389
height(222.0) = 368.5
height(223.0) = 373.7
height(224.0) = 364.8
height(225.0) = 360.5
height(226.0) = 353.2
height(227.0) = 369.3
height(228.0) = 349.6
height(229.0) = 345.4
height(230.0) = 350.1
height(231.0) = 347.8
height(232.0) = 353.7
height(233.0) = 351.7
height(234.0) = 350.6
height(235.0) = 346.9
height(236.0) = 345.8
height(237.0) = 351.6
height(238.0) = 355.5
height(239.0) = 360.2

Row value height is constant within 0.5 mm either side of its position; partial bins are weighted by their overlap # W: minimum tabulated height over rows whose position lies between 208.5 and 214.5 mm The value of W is 371.8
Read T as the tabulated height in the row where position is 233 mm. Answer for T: 351.7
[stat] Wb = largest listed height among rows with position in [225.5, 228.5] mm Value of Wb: 369.3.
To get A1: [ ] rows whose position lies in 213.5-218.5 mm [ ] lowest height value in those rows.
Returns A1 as 374.5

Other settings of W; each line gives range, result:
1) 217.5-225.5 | 360.5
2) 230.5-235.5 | 346.9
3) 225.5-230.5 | 345.4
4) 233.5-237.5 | 345.8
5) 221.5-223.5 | 368.5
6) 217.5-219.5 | 383.6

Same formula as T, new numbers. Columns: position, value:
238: 355.5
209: 374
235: 346.9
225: 360.5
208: 368.1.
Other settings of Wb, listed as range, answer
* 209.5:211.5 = 377.2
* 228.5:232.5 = 353.7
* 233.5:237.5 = 351.6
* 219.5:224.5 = 389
